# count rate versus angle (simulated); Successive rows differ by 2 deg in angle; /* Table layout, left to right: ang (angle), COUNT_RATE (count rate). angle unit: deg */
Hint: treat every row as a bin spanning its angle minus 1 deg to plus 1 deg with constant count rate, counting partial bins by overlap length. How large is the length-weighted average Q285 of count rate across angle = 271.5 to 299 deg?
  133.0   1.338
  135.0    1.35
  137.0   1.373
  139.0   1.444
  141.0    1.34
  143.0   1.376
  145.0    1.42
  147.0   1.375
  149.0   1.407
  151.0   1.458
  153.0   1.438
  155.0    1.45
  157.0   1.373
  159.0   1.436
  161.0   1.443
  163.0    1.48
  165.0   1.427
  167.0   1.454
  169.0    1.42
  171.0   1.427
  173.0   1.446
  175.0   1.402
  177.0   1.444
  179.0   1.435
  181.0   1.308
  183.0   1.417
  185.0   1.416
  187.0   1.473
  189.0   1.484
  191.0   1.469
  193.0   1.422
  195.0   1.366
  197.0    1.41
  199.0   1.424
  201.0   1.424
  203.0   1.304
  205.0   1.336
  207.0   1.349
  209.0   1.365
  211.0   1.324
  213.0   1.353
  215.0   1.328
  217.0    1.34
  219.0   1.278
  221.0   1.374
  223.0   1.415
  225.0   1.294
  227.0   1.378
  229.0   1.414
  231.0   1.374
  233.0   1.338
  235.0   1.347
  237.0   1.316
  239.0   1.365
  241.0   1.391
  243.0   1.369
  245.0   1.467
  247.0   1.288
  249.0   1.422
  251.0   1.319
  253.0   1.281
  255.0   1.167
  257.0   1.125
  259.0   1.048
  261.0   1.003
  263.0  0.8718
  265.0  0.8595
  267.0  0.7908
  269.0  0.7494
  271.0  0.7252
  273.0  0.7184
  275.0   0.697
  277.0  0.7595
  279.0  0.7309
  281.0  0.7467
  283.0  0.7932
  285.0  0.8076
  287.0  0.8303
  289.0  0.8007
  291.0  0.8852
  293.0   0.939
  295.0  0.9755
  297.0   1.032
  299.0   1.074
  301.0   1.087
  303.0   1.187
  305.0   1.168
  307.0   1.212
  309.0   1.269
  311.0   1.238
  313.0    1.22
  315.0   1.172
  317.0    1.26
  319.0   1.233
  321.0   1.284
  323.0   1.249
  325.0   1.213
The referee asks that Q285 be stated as 0.832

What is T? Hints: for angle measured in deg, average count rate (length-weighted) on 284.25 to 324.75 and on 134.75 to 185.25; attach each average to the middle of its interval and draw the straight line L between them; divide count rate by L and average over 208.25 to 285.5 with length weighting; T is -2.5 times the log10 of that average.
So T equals 0.08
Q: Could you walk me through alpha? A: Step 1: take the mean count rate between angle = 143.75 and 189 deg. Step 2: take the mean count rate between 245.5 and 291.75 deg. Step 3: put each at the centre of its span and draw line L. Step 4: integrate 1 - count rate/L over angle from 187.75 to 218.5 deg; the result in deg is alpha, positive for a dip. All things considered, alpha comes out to -3.2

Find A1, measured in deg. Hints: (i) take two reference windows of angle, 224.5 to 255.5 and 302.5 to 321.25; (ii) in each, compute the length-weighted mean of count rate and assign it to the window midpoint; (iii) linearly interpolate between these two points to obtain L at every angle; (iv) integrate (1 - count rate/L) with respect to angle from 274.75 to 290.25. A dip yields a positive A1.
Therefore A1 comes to 6.1 deg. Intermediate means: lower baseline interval 1.35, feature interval 0.776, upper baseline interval 1.22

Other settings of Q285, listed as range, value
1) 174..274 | 1.28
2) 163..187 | 1.42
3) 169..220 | 1.39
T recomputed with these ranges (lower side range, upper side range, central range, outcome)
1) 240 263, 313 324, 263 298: 0.46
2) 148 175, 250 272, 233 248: -0.25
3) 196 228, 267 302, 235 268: -0.11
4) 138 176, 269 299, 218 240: -0.24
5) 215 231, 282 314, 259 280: 0.40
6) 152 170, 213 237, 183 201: -0.03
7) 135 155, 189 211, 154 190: -0.03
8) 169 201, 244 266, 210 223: -0.03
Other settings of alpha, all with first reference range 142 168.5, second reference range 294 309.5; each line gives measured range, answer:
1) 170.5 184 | -0.3 deg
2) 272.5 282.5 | 3.7 deg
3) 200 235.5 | -1.6 deg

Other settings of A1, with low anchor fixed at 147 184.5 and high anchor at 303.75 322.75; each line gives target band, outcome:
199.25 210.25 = 0.1 deg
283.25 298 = 4.3 deg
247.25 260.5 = 0.9 deg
